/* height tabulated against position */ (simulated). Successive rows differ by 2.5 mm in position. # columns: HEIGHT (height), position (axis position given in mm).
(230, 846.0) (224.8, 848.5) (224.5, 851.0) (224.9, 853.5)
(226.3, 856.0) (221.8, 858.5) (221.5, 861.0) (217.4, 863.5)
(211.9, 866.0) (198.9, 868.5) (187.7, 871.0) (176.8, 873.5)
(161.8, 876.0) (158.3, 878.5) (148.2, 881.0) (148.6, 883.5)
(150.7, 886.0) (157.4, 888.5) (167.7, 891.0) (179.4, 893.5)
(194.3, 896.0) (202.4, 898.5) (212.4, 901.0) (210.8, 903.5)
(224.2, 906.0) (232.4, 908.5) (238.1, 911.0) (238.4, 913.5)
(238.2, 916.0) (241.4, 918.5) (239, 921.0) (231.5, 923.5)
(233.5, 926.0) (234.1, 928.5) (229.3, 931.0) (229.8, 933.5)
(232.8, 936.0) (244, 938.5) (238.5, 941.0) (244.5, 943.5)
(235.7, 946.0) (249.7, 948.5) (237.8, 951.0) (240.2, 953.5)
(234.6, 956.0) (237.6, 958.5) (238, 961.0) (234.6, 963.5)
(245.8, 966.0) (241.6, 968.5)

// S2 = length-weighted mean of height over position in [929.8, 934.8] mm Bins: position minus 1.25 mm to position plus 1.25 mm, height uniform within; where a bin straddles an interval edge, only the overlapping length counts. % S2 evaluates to 230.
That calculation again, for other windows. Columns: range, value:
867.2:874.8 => 188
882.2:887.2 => 150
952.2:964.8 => 237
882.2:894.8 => 161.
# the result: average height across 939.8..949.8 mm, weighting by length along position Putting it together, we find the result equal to 242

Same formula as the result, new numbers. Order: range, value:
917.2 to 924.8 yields 237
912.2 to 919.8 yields 239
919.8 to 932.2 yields 233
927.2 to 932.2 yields 232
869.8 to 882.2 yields 167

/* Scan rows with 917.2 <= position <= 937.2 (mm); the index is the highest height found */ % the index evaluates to 241.4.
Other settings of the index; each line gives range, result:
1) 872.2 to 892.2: 176.8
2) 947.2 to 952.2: 249.7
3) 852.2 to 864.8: 226.3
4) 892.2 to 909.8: 232.4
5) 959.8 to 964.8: 238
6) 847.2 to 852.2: 224.8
